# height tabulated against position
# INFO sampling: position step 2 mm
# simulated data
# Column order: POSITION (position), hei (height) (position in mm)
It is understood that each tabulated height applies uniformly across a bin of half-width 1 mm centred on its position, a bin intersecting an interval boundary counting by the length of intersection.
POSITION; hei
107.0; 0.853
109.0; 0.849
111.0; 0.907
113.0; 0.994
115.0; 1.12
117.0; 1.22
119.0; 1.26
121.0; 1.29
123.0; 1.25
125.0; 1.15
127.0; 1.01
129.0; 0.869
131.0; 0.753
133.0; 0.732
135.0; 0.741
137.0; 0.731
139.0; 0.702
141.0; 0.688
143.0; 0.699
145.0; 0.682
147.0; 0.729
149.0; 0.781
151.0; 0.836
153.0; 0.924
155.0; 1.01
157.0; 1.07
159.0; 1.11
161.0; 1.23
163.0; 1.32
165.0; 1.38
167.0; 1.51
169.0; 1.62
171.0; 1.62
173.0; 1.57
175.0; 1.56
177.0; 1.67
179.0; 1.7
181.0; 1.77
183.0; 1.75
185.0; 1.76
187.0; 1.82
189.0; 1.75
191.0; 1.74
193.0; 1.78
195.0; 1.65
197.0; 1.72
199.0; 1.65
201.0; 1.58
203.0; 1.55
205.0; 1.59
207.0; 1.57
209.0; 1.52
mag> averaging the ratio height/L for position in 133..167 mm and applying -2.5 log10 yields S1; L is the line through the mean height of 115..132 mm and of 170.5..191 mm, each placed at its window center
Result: 0.445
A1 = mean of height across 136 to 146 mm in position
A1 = 0.7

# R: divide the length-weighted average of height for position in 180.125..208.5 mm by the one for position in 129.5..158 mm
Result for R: 2.13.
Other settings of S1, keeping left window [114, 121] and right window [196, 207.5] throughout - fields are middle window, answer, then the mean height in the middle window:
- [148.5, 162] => 0.36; 1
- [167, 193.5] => -0.12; 1.69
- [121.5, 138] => 0.35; 0.916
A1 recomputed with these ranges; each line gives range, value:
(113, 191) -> 1.2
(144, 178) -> 1.21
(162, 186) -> 1.6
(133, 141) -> 0.721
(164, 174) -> 1.54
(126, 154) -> 0.777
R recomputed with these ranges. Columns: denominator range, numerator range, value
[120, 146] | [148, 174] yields 1.41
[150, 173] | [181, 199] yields 1.39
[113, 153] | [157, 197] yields 1.74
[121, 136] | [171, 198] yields 1.79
